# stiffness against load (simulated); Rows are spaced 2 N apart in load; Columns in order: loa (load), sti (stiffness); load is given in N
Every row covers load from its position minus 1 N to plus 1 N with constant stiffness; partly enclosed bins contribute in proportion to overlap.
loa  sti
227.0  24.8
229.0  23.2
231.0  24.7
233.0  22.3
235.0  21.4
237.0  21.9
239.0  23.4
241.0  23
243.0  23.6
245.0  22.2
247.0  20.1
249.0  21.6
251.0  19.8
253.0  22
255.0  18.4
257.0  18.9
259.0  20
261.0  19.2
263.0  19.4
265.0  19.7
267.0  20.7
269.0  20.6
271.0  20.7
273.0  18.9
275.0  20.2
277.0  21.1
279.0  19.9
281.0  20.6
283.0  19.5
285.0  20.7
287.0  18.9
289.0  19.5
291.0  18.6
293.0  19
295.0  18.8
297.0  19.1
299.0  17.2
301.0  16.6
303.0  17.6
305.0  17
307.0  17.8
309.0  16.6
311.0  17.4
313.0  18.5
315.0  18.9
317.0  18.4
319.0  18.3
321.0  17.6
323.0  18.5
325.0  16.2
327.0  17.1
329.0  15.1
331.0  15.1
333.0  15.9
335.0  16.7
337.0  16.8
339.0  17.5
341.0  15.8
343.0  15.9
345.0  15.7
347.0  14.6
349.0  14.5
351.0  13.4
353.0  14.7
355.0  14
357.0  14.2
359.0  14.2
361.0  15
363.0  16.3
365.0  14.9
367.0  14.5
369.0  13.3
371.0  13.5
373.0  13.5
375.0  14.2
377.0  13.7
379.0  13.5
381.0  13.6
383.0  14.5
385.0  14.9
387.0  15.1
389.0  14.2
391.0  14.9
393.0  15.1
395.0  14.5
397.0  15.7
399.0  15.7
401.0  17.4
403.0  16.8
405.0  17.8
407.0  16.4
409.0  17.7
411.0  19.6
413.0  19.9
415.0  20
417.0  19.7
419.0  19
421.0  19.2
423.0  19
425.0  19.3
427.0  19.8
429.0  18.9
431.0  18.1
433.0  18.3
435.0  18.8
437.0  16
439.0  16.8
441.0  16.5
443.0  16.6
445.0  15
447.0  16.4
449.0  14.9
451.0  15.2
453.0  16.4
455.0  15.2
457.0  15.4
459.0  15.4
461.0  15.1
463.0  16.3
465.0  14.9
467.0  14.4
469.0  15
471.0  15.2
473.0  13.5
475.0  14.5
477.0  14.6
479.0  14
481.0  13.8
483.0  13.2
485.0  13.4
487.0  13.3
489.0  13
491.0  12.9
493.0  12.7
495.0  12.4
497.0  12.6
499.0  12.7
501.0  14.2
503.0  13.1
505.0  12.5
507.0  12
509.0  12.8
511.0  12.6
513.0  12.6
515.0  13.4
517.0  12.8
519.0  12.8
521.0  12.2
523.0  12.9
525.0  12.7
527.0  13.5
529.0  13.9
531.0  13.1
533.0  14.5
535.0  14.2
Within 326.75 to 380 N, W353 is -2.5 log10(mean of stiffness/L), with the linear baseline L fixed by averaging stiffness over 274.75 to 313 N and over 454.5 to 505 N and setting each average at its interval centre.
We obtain 0.16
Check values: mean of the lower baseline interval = 18.7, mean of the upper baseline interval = 14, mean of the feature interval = 14.9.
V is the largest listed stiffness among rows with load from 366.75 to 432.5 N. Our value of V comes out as 20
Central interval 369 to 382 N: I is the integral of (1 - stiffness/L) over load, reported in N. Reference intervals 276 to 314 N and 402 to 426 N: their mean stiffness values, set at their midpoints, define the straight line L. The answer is 3.5 N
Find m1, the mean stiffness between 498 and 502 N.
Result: 13.4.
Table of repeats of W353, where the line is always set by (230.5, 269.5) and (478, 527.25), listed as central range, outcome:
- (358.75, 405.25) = 0.14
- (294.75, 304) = 0.10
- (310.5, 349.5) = 0.11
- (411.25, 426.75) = -0.24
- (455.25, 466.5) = -0.08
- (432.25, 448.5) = -0.12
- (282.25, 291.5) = 0.02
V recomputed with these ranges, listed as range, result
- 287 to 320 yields 19.5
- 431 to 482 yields 18.8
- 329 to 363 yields 17.5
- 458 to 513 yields 16.3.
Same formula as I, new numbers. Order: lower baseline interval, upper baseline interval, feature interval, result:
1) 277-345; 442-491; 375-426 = -2.0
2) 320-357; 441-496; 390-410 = -1.3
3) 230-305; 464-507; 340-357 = 2.8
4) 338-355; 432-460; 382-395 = 0.7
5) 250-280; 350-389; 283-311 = -0.1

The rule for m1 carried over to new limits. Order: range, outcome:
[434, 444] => 16.9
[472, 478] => 14.2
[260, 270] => 19.9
